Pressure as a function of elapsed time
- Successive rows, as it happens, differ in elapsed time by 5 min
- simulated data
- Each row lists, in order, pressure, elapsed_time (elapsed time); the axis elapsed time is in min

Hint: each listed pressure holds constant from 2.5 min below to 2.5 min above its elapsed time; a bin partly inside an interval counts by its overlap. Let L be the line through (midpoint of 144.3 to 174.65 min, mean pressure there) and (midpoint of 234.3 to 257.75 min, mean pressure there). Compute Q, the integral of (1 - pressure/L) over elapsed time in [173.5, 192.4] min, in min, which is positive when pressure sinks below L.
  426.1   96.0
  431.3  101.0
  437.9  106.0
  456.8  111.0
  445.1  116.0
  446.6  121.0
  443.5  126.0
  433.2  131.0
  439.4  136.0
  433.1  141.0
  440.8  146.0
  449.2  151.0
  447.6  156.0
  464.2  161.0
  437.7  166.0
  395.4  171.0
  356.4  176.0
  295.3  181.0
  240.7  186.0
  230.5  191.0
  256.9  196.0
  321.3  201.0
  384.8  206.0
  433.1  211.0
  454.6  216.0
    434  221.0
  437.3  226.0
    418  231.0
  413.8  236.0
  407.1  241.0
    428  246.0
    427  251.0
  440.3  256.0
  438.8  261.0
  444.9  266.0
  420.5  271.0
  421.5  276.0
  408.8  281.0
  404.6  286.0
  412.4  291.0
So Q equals 6.5 min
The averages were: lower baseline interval 436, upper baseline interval 423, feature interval 284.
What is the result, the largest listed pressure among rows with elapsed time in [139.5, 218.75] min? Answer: 464.2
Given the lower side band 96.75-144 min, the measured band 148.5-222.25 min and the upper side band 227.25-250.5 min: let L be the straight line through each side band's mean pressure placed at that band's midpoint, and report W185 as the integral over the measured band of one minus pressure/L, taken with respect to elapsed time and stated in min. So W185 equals 9.7 min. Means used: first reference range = 440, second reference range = 419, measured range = 372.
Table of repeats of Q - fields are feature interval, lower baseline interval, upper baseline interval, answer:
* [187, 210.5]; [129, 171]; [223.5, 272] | 6.9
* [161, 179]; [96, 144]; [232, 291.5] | 1.3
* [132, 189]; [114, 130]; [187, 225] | 1.0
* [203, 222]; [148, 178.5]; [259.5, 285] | 0.1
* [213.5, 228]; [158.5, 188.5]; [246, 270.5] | -1.4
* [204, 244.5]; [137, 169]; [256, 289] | 0.8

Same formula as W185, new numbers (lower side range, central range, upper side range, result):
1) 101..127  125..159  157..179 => -1.0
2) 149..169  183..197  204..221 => 6.2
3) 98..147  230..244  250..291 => 0.5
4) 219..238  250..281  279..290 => -1.3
